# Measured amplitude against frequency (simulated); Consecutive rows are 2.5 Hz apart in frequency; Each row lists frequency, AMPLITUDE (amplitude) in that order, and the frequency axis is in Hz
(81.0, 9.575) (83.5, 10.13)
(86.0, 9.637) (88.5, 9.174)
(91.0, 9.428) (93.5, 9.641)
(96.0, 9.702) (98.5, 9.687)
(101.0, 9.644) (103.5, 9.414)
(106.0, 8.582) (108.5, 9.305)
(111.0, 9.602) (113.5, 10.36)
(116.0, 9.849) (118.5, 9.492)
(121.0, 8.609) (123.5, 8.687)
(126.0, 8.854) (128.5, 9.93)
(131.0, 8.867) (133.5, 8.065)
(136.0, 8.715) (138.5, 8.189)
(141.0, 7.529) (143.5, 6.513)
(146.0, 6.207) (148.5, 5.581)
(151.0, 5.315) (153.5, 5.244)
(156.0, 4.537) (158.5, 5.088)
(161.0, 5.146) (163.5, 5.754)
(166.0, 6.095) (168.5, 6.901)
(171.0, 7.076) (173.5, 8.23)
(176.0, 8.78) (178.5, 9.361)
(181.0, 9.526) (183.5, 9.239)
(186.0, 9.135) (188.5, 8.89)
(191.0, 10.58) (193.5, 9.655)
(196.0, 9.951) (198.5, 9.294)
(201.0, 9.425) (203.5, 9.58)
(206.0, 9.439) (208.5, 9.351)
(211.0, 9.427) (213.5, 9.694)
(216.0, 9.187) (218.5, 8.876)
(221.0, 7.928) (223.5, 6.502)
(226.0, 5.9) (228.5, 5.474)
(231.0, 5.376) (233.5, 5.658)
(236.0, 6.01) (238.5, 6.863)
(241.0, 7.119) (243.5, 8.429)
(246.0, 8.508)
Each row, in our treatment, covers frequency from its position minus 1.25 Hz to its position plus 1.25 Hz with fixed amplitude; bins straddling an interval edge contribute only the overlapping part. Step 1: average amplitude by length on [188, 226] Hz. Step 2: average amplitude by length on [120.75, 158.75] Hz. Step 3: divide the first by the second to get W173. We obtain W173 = 1.25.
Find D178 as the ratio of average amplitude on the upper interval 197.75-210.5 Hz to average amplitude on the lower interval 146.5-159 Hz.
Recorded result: 1.81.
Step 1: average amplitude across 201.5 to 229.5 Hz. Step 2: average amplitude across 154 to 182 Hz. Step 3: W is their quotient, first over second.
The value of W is 1.2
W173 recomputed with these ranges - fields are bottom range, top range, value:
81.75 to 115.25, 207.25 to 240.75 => 0.77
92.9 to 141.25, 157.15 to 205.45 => 0.91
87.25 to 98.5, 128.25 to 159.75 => 0.72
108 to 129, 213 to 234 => 0.76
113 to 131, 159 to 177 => 0.72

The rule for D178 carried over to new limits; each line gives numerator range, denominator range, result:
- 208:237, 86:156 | 0.87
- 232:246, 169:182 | 0.82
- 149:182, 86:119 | 0.70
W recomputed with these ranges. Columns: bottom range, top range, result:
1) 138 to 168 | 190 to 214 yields 1.63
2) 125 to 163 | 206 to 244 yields 1.09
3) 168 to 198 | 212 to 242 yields 0.79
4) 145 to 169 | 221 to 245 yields 1.17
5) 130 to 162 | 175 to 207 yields 1.45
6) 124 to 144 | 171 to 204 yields 1.10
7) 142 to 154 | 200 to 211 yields 1.62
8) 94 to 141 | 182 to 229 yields 0.97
